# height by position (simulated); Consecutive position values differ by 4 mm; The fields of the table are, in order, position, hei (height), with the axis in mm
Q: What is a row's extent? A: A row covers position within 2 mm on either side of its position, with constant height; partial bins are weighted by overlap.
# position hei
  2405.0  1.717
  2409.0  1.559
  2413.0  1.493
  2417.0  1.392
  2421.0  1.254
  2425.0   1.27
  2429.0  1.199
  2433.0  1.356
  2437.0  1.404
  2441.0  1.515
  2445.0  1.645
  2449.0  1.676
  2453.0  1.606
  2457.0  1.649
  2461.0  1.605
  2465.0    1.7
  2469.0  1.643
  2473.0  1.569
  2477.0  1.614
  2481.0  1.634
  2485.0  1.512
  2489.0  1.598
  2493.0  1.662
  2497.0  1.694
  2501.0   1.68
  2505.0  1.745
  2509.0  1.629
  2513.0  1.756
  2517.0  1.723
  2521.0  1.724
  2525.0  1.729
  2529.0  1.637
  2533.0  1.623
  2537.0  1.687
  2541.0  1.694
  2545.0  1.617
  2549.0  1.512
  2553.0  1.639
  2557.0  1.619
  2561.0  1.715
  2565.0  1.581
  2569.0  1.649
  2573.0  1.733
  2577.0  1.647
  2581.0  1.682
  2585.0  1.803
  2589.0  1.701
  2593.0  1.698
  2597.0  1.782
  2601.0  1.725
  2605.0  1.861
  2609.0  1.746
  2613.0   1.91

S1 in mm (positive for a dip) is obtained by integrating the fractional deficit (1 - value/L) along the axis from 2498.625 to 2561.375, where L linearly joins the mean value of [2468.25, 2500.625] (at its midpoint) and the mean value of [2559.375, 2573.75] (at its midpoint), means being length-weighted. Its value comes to -1.0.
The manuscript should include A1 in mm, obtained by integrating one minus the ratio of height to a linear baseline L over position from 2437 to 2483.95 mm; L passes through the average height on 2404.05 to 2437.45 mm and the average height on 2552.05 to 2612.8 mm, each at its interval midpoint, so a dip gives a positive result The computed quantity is -4.4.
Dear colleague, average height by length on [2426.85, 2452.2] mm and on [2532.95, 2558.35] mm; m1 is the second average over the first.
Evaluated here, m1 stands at 1.11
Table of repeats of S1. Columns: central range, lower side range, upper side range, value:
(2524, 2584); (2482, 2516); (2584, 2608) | 2.25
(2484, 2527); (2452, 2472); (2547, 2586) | -0.94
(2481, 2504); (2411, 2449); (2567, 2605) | -1.52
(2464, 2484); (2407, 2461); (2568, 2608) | -1.13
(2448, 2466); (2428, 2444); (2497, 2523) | -1.92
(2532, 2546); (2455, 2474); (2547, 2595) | -0.03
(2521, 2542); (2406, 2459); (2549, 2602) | -0.80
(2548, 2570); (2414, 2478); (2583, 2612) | 0.98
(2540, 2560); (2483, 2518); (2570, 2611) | 1.02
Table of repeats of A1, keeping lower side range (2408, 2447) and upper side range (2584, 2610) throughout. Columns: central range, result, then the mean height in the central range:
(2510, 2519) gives -0.8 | 1.73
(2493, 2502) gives -0.8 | 1.68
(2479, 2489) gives -0.4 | 1.58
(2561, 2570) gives 0.3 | 1.63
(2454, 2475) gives -2.1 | 1.63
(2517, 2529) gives -0.8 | 1.71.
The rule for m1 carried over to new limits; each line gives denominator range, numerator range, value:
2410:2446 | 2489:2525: 1.22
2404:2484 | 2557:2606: 1.12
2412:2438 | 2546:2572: 1.22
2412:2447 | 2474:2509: 1.18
